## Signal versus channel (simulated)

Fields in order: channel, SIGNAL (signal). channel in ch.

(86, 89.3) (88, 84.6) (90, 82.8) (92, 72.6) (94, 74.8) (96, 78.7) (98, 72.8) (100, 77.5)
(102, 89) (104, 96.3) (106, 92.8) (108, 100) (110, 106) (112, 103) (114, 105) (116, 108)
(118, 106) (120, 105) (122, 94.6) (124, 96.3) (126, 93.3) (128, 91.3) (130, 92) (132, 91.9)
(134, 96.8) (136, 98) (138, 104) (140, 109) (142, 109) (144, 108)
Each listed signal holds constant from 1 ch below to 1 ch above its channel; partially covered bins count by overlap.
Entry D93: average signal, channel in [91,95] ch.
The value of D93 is 73.7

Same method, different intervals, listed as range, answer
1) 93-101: 76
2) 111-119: 106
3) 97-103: 79.8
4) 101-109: 94.5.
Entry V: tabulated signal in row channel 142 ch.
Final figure 109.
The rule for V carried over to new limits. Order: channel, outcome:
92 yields 72.6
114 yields 105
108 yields 100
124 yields 96.3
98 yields 72.8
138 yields 104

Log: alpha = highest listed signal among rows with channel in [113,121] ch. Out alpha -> 108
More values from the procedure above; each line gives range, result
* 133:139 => 104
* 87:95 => 84.6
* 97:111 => 106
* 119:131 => 105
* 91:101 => 78.7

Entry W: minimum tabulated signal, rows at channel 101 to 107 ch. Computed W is 89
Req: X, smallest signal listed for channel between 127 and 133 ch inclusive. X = 91.3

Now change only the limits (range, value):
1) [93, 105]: 72.8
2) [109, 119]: 103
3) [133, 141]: 96.8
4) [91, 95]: 72.6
